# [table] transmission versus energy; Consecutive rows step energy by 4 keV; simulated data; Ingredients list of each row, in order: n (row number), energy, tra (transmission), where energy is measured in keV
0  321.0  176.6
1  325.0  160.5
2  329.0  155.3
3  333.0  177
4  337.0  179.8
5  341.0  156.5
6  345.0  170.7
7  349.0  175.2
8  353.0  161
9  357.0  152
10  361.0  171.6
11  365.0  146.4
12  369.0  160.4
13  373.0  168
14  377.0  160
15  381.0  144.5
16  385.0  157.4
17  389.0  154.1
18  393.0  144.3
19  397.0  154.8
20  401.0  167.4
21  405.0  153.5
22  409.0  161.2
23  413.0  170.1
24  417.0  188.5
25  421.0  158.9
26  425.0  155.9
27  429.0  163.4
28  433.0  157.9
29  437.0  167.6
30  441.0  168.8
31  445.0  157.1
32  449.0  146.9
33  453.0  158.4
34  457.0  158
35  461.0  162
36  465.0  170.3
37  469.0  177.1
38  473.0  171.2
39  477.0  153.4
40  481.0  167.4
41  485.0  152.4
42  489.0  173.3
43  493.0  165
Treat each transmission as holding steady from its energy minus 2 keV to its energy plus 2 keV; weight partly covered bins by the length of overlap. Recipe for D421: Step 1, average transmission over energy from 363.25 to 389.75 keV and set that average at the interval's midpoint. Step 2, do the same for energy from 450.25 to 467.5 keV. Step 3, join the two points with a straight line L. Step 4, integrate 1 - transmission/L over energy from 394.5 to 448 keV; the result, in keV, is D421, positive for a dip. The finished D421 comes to -1.26 keV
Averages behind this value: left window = 156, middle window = 163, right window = 162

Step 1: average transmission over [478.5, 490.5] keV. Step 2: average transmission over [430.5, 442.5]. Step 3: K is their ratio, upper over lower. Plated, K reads 0.99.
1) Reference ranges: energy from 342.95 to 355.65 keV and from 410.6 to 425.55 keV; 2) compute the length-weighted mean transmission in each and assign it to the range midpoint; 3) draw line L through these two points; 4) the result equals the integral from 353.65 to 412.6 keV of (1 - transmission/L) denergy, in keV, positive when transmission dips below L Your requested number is 4.0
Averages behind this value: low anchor 168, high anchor 169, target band 157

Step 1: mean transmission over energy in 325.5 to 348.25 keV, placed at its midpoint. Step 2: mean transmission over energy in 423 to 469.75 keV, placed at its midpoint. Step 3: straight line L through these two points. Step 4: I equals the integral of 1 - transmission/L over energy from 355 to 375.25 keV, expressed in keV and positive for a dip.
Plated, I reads 0.8 keV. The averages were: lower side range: 168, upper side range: 162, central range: 160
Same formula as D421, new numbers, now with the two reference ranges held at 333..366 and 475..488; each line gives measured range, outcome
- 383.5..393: 0.60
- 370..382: 0.39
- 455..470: -0.59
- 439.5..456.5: 0.33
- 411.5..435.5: -0.58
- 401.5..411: 0.22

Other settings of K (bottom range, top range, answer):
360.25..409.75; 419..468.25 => 1.03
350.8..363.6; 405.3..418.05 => 1.05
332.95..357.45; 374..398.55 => 0.91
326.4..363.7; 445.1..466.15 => 0.95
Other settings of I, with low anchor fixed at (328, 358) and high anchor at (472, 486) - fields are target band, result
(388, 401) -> 0.9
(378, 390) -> 0.9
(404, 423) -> -0.4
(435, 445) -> -0.2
